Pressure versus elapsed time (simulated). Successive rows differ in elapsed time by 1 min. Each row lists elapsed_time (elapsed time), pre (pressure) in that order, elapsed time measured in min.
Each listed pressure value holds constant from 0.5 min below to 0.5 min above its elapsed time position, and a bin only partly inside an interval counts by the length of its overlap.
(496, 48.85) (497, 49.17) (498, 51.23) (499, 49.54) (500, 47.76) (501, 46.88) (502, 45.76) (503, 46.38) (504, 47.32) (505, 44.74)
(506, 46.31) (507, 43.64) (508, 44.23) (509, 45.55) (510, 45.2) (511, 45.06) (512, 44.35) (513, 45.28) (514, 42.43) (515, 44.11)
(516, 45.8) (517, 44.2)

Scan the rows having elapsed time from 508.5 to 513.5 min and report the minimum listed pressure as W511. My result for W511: 44.35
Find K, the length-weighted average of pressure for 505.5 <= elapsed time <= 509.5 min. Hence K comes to 44.9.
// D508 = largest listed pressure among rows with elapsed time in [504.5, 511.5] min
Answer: 46.31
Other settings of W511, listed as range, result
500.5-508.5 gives 43.64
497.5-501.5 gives 46.88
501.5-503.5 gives 45.76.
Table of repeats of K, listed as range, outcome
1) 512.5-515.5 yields 43.9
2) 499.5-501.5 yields 47.3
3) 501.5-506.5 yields 46.1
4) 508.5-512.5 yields 45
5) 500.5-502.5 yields 46.3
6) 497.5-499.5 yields 50.4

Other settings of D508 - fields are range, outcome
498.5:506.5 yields 49.54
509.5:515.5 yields 45.28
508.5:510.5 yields 45.55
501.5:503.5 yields 46.38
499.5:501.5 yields 47.76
